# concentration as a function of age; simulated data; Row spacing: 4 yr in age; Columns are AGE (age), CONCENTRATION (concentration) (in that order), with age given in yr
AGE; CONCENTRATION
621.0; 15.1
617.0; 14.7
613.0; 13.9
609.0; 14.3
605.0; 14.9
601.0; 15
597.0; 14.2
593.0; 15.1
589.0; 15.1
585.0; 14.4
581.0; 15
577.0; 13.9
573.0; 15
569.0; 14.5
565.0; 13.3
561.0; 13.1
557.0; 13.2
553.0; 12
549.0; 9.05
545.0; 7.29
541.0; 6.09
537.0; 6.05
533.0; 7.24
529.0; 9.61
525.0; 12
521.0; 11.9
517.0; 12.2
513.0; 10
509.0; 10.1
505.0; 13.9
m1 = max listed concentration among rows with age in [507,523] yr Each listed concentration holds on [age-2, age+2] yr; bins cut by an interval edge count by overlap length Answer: 12.2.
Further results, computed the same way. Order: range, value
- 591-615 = 15.1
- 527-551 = 9.61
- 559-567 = 13.3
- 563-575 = 15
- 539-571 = 14.5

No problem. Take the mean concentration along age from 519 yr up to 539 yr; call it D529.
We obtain 9.36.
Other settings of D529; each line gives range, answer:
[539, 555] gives 8.61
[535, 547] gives 6.48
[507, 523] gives 11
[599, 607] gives 14.9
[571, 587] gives 14.6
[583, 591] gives 14.8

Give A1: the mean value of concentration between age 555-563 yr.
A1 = 13.1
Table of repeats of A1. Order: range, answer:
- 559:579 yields 14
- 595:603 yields 14.6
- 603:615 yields 14.4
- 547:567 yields 12.1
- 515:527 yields 12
